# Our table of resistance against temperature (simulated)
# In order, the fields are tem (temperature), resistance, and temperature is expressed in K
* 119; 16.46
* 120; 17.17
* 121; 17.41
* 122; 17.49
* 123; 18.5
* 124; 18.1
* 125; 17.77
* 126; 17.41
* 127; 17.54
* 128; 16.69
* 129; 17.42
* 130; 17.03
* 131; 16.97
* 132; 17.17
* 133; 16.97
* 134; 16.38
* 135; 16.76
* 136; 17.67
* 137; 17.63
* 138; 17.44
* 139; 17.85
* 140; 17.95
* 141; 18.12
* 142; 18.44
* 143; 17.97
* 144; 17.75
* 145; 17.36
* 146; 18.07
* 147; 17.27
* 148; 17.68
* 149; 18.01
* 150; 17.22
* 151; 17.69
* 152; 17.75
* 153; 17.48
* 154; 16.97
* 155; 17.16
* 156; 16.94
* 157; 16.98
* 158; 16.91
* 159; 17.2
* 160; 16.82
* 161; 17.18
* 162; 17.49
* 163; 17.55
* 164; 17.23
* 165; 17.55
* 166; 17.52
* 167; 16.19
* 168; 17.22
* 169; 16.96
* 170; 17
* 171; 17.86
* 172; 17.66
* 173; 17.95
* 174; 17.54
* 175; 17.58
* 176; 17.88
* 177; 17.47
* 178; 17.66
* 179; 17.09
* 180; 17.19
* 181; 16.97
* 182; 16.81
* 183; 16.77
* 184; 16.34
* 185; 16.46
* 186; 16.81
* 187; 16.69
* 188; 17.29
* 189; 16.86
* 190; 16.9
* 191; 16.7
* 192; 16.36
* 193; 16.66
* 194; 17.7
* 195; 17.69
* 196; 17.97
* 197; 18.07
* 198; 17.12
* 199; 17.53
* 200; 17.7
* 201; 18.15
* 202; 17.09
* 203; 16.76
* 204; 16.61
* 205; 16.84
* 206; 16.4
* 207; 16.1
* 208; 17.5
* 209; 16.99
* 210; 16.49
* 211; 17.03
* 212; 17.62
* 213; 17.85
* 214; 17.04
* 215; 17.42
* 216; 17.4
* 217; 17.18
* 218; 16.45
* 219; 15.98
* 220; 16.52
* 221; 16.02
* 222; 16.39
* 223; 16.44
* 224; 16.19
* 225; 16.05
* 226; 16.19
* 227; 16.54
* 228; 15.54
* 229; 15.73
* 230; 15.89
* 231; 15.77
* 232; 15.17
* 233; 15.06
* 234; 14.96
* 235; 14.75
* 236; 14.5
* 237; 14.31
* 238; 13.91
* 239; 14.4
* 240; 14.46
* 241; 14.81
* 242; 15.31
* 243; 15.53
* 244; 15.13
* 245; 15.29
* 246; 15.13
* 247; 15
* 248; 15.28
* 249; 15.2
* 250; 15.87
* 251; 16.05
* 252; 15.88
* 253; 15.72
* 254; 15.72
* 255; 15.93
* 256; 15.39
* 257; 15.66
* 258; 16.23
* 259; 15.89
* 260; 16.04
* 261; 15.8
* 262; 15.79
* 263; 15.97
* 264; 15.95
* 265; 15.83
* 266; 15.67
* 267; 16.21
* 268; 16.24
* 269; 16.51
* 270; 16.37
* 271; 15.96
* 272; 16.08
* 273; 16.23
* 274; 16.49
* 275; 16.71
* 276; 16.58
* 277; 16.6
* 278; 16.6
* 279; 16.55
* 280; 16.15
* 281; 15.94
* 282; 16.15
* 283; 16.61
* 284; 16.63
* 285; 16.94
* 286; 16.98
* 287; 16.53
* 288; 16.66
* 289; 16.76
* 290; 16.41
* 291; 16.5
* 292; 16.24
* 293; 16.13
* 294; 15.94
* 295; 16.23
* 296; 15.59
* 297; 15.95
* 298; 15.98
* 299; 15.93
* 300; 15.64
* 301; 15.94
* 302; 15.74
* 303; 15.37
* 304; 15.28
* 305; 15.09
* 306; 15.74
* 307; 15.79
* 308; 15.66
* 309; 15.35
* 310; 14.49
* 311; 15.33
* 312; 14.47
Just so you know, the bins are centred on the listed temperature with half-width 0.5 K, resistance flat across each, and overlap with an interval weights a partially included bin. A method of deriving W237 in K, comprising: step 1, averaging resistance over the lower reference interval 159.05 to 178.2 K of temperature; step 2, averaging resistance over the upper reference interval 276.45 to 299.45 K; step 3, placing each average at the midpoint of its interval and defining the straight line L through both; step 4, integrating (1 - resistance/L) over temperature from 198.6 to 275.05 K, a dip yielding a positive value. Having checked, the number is 3.4 K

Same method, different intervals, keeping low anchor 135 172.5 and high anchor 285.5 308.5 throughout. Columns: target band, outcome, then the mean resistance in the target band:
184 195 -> 0.1 K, 16.9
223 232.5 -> 0.4 K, 15.9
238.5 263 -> 1.5 K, 15.5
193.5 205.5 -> -0.3 K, 17.4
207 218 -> -0.2 K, 17.2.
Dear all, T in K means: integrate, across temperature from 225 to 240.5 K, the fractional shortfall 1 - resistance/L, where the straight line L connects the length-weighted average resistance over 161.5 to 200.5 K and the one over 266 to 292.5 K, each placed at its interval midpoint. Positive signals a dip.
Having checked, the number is 1.5 K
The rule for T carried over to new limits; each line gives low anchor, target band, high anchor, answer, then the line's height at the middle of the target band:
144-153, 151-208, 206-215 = 0.6 K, 17.3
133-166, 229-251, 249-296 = 1.9 K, 16.5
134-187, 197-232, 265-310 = 0.2 K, 16.8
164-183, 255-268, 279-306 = 0.4 K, 16.4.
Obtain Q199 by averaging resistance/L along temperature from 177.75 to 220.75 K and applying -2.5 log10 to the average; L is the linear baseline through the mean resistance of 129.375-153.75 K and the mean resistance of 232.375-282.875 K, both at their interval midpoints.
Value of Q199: -0.028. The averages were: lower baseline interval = 17.5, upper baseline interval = 15.7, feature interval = 17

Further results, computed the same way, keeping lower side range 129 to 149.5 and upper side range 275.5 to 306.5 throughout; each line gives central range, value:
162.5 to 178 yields -0.011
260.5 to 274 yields 0.021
